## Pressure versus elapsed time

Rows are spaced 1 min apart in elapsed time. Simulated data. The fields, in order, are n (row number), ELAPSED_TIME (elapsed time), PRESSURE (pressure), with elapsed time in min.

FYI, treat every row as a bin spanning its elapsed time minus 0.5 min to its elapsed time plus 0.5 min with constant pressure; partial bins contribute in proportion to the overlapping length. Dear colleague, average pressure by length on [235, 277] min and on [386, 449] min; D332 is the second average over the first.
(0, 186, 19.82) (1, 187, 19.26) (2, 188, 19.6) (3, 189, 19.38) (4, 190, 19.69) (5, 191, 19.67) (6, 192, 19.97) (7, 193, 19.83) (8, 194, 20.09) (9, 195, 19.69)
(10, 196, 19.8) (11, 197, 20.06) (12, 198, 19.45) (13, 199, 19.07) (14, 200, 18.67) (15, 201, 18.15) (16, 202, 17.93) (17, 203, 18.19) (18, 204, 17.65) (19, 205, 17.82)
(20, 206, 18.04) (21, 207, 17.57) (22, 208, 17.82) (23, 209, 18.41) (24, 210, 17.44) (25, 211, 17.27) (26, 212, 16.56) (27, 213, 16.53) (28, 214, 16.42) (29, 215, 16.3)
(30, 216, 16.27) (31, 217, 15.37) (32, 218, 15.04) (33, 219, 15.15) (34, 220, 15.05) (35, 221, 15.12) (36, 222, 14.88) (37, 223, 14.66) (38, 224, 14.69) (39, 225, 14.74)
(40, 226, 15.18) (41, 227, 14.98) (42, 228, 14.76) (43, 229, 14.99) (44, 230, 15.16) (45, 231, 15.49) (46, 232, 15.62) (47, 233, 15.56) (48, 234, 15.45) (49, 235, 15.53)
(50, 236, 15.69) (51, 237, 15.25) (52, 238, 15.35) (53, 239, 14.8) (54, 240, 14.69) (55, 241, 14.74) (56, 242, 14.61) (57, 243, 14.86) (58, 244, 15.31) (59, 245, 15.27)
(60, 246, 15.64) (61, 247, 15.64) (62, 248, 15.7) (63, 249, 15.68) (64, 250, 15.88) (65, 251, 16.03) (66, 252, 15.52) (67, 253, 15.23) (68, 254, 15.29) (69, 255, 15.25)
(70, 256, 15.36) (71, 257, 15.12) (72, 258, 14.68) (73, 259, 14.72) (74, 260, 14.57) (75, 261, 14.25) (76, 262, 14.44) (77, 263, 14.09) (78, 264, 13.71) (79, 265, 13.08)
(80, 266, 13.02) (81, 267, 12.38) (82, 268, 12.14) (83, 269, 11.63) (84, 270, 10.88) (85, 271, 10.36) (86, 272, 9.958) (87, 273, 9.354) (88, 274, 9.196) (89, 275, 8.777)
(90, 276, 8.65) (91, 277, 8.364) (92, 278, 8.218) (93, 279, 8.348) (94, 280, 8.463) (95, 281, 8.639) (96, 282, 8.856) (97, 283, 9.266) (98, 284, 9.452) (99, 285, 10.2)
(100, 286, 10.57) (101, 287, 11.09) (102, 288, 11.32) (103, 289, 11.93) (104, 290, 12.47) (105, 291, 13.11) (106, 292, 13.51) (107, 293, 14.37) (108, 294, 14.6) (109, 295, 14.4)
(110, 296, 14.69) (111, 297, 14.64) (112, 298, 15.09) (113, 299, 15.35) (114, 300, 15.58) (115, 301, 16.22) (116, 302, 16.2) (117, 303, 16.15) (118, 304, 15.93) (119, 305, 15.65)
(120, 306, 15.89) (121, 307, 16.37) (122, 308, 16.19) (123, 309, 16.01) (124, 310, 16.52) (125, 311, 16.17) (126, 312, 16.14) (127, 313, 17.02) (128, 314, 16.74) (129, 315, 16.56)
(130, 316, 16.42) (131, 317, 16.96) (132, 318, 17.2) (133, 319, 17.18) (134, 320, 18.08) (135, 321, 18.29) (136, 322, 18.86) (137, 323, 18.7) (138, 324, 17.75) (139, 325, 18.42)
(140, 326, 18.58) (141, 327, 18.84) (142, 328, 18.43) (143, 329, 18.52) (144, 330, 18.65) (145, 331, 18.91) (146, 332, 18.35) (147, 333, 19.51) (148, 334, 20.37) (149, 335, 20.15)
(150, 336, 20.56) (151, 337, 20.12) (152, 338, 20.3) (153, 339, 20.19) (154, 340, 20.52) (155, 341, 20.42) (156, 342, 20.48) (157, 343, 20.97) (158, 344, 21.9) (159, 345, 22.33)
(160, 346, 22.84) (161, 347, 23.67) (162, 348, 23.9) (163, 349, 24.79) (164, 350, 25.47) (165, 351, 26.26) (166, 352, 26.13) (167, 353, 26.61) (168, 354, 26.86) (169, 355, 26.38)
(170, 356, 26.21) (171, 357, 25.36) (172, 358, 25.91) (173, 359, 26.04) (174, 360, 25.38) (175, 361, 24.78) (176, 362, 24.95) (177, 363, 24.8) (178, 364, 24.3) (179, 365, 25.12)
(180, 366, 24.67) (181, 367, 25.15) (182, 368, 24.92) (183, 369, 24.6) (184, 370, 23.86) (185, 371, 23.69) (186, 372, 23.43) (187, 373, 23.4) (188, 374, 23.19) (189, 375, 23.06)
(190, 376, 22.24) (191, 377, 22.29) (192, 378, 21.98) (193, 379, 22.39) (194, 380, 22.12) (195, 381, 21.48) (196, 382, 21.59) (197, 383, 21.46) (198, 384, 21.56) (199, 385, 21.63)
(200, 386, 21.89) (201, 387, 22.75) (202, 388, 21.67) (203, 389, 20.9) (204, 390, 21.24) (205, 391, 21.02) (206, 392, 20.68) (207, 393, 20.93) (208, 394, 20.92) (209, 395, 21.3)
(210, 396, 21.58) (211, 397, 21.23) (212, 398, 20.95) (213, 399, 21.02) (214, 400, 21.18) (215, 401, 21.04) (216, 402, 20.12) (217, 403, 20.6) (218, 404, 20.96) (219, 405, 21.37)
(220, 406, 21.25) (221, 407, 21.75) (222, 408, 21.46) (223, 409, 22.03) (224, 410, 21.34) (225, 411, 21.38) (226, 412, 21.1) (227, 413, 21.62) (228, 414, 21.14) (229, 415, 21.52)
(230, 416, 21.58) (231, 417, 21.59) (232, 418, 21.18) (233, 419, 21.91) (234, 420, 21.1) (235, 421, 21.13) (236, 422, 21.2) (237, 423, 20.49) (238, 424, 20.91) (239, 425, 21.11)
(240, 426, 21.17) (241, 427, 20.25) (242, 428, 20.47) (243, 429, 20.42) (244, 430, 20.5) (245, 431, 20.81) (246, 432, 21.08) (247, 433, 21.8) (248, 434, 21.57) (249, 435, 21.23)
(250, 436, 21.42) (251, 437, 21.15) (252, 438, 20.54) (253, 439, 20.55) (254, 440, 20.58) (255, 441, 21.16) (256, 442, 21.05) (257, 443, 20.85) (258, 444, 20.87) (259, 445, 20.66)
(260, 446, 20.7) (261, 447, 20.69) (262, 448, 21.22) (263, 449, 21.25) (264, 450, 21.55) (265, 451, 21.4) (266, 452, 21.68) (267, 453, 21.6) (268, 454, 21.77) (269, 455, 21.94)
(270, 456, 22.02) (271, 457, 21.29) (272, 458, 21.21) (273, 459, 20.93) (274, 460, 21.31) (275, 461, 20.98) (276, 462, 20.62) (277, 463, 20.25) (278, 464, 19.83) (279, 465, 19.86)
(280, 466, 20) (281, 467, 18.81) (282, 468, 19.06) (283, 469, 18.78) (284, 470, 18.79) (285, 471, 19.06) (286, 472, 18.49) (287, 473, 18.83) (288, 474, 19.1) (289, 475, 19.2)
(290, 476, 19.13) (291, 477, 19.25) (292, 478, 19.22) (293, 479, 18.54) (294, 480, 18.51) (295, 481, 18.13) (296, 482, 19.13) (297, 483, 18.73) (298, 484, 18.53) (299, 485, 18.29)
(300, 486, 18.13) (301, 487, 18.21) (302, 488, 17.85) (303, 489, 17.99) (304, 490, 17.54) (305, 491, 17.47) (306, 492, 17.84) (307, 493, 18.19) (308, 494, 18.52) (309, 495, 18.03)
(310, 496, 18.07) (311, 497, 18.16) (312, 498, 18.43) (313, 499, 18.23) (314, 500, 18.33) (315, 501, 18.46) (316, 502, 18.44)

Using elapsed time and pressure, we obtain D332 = 1.53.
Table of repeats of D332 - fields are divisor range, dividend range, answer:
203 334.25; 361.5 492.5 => 1.41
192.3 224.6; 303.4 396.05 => 1.22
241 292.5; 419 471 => 1.66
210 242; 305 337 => 1.16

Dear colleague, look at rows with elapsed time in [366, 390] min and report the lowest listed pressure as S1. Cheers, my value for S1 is 20.9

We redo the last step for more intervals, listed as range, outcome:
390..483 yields 18.13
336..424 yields 20.12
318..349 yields 17.18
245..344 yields 8.218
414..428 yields 20.25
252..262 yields 14.25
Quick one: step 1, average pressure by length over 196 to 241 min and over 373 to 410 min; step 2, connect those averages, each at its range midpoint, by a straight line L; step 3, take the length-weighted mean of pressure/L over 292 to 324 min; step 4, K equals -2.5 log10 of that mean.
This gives 0.17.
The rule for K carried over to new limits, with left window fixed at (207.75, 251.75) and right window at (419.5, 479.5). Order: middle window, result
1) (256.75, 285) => 0.42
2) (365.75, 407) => -0.15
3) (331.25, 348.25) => -0.16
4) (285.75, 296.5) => 0.29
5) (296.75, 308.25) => 0.09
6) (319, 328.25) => -0.04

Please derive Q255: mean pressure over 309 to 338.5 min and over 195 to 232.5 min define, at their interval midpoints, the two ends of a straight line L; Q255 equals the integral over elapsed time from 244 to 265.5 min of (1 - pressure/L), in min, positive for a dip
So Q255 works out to 2.8 min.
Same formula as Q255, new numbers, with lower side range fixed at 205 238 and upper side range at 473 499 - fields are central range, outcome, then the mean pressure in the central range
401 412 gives -2.2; 21.2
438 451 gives -2.1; 20.9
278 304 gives 6.3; 12.6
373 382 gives -2.6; 22.4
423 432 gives -1.4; 20.7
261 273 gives 3.0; 12.3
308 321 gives 0.0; 16.8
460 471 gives -0.9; 19.7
